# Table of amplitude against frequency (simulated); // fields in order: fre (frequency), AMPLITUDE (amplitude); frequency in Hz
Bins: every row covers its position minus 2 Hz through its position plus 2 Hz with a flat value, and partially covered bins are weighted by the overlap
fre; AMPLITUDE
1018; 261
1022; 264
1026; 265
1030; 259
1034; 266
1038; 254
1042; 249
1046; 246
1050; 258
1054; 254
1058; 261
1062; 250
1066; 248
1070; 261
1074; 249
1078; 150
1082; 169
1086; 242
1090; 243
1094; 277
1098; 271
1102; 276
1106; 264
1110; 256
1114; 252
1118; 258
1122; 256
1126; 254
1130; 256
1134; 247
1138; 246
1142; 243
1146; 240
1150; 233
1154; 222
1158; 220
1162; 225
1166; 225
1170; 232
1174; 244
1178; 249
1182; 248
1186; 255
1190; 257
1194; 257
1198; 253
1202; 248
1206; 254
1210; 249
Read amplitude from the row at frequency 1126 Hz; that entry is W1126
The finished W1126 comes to 254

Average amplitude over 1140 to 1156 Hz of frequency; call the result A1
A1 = 234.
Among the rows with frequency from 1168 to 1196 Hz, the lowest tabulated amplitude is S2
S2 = 232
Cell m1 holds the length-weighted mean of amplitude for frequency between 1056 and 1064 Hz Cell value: 256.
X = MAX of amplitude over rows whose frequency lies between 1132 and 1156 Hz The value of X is 247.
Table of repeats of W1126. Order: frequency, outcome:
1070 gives 261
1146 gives 240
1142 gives 243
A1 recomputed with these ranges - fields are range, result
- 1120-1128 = 255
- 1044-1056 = 253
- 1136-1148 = 243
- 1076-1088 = 187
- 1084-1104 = 262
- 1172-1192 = 251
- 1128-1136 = 252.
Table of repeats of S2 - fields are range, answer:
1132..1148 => 240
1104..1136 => 247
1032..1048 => 246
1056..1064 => 250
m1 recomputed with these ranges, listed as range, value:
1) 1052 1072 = 255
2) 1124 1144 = 249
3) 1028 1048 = 255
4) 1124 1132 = 255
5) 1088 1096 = 260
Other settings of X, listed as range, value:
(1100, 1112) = 276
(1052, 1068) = 261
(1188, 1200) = 257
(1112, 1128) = 258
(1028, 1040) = 266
